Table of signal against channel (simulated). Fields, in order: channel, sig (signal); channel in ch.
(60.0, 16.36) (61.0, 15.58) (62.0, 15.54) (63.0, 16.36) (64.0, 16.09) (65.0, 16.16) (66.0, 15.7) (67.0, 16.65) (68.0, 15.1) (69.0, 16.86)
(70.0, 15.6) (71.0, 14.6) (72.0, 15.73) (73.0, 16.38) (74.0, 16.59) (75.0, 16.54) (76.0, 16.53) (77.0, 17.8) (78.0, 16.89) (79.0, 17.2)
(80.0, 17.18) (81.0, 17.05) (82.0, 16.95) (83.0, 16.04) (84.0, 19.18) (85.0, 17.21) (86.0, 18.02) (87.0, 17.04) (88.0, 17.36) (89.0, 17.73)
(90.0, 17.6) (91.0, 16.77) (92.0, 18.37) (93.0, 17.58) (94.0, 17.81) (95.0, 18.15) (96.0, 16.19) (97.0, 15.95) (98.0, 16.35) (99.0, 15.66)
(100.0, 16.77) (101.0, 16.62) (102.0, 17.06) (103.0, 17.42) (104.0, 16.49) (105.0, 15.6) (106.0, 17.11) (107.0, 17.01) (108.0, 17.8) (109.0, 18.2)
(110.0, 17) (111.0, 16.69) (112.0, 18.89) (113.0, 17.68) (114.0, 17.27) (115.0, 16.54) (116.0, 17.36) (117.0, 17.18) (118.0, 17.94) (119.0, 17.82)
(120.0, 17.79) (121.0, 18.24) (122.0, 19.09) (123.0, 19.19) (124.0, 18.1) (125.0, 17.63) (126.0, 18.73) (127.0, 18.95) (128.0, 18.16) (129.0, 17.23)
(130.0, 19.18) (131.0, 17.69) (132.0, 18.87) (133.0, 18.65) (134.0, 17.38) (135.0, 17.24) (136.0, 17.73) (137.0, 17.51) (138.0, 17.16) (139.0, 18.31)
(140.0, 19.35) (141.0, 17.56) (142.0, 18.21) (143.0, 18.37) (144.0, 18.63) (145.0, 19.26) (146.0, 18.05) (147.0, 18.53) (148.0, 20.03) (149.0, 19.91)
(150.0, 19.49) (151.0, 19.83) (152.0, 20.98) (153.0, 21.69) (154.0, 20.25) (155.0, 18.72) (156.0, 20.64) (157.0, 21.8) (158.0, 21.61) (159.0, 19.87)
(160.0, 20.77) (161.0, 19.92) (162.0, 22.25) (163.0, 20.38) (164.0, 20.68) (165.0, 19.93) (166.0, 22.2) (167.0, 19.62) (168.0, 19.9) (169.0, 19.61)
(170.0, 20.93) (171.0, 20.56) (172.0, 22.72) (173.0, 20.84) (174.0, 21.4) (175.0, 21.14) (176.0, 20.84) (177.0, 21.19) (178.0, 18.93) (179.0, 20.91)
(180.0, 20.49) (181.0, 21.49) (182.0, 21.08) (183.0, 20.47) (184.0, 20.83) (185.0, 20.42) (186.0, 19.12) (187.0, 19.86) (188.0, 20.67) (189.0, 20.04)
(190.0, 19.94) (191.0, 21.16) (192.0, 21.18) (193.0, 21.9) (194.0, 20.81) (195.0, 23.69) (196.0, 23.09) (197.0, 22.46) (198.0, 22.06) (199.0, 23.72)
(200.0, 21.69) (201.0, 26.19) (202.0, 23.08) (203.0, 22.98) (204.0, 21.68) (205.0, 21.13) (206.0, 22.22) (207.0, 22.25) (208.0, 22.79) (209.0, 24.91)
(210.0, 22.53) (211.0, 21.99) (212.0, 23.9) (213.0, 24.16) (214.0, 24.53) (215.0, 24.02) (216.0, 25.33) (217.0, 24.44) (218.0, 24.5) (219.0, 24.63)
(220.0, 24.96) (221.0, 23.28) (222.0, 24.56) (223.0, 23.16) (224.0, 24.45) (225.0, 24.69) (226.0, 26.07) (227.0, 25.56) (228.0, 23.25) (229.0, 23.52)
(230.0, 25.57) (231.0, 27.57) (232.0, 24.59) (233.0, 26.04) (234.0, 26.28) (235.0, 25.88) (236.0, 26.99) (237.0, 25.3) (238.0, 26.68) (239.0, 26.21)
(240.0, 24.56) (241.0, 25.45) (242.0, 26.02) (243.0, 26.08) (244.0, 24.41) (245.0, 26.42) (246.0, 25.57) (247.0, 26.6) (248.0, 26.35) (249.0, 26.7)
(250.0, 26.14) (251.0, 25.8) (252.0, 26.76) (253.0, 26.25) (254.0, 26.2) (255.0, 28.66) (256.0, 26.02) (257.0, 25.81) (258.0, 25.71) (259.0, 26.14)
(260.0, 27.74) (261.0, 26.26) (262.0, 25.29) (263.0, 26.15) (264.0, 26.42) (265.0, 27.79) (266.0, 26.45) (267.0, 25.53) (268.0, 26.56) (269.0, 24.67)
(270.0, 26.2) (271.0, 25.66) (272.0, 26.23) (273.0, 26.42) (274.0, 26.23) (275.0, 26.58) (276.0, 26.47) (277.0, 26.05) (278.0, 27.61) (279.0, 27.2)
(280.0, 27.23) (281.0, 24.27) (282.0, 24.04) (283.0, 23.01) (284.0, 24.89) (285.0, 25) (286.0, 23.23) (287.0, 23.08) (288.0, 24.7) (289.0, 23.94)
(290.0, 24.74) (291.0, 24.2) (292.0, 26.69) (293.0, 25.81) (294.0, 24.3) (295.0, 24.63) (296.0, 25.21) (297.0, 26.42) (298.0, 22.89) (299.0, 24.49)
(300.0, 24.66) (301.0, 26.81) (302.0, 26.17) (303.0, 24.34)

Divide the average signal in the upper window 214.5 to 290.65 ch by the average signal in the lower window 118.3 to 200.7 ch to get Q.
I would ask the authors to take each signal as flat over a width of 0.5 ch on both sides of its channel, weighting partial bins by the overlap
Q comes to 1.28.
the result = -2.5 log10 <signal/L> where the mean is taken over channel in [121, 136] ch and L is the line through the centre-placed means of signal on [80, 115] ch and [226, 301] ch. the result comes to 0.03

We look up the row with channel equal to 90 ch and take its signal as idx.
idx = 17.6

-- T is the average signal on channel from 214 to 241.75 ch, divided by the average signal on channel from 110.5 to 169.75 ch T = 1.32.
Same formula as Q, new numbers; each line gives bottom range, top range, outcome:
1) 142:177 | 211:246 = 1.23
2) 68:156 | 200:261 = 1.41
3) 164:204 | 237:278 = 1.23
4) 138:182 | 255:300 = 1.27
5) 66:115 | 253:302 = 1.51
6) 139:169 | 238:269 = 1.31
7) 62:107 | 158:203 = 1.26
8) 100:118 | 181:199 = 1.23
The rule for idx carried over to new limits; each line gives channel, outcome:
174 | 21.4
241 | 25.45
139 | 18.31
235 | 25.88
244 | 24.41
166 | 22.2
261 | 26.26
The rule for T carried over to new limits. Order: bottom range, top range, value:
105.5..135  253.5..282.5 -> 1.47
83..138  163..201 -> 1.20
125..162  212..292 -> 1.34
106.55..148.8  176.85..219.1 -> 1.23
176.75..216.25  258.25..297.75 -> 1.16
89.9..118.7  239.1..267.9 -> 1.53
